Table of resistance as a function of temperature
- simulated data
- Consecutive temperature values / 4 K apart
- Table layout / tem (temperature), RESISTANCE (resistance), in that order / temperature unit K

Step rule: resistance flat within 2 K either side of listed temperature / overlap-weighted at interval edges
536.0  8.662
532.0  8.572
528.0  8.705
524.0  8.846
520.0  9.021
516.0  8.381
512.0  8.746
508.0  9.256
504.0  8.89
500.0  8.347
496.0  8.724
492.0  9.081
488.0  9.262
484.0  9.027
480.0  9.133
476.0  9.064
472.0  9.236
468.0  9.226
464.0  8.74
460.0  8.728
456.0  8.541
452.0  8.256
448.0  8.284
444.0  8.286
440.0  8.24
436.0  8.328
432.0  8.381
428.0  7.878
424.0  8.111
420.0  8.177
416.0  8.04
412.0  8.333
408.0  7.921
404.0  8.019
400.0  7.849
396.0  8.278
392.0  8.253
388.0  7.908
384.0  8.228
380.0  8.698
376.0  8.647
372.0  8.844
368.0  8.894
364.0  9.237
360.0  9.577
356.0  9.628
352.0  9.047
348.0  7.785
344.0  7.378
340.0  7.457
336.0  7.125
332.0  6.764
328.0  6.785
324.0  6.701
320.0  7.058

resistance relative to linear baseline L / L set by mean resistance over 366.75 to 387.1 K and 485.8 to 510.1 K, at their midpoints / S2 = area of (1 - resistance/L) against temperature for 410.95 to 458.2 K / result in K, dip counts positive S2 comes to 2.83 K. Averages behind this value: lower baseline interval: 8.61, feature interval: 8.24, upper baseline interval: 8.93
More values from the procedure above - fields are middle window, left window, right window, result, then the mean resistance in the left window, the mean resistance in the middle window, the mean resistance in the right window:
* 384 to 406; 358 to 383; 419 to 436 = 1.4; 8.95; 8.08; 8.16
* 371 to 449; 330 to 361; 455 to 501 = 2.3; 8.05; 8.23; 8.95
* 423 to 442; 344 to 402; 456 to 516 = 1.2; 8.59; 8.19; 8.93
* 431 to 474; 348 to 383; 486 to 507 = 1.6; 8.97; 8.57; 8.88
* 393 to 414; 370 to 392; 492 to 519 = 1.0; 8.45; 8.09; 8.76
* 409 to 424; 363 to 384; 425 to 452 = 0.5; 8.79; 8.16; 8.23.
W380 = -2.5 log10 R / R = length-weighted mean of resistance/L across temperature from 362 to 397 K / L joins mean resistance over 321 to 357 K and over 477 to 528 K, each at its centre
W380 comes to -0.09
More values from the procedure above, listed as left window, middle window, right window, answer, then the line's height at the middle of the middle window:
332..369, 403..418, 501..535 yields 0.06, 8.51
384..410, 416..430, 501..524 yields 0.02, 8.23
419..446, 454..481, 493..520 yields -0.06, 8.47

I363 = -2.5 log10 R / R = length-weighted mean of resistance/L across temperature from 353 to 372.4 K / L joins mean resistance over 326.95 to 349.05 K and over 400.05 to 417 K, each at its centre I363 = -0.23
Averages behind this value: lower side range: 7.21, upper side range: 8.05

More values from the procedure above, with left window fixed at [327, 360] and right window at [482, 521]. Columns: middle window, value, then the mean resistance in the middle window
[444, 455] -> 0.03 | 8.3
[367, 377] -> -0.09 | 8.8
